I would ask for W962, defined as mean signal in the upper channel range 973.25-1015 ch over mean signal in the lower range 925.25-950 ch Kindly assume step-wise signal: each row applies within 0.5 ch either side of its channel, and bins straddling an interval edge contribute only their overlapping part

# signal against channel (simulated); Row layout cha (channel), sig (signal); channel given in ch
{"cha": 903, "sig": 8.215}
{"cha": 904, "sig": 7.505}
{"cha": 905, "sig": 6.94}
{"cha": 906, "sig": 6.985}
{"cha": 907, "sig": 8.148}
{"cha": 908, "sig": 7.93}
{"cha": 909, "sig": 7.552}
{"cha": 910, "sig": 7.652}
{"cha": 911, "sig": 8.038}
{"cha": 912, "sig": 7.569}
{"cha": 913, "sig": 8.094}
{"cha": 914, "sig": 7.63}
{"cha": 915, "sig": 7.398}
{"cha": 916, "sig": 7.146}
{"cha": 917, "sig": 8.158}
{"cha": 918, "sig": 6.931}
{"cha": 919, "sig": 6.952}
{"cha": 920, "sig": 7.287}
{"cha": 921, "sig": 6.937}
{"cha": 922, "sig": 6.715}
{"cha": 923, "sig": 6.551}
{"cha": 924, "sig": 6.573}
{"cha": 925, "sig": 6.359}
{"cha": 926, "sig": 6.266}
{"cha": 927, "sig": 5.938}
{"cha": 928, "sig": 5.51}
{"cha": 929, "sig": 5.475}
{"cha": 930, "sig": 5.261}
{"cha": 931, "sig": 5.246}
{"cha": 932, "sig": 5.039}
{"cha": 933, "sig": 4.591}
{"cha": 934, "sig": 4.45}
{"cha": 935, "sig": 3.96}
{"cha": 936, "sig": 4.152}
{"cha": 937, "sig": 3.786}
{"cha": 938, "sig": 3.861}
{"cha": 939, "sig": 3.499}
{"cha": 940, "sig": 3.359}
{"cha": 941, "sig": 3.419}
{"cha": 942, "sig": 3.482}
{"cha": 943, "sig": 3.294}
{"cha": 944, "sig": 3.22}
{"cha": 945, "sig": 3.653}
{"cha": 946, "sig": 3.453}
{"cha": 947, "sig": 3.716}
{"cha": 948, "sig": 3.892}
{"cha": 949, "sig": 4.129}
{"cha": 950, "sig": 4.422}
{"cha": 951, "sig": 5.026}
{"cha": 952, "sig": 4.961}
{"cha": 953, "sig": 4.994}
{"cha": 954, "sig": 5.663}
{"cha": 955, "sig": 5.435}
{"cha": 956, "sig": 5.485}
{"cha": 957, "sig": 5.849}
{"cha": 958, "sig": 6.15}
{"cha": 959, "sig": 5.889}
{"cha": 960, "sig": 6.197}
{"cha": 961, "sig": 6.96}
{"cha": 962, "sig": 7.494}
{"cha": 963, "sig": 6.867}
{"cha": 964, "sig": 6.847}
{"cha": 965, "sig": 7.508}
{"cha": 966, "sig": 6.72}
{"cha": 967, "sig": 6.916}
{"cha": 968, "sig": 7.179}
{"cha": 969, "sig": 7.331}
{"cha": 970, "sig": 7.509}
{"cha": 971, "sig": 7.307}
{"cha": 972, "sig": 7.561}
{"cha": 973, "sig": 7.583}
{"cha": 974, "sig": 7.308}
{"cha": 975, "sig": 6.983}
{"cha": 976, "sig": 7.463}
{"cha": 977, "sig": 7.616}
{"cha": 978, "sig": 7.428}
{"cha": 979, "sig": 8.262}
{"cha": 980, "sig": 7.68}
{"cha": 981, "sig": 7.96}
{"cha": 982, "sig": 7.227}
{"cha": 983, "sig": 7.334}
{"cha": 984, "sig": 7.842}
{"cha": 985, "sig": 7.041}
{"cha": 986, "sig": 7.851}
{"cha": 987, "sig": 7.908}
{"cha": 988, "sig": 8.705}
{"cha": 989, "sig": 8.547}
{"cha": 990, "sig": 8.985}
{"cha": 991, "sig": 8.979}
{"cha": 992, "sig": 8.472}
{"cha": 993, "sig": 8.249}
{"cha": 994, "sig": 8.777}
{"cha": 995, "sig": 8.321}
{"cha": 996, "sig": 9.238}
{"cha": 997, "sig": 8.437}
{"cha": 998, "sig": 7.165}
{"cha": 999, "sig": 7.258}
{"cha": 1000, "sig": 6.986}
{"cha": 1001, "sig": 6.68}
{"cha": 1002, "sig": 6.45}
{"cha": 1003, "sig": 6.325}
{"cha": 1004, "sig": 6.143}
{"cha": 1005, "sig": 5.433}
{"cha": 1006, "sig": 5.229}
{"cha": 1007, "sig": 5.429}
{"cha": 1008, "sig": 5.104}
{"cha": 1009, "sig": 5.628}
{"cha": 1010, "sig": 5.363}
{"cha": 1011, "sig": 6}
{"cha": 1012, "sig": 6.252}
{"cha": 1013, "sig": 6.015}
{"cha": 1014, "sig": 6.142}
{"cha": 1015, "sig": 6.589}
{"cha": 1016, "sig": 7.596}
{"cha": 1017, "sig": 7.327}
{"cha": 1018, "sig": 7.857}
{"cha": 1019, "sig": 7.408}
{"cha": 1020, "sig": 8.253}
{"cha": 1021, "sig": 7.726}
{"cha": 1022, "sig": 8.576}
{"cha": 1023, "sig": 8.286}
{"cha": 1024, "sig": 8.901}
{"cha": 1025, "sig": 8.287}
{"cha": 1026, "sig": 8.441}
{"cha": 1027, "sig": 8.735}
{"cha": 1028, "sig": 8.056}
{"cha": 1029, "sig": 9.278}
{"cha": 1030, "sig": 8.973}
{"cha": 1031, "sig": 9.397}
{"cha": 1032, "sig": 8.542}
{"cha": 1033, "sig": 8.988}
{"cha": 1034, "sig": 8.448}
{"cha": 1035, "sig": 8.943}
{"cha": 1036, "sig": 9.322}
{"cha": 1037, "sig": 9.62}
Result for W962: 1.7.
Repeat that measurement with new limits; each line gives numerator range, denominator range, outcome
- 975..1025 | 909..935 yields 1.13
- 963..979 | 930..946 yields 1.84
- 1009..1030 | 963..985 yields 1.02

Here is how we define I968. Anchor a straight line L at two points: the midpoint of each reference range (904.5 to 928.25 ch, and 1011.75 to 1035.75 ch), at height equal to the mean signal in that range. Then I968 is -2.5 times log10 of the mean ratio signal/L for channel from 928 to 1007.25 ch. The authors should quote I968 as 0.21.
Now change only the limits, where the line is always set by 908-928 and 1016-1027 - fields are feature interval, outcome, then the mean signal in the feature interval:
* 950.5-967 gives 0.22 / 6.15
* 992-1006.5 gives 0.09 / 7.24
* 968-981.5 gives 0.02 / 7.52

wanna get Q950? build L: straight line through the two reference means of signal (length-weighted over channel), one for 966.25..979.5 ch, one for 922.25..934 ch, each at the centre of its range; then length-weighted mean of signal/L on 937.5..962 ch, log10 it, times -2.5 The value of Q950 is 0.38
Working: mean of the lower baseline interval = 5.68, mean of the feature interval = 4.64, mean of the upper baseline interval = 7.41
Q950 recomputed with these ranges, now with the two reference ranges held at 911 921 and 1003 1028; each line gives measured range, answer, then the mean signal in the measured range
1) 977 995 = -0.14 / 8.07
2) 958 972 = 0.04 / 6.97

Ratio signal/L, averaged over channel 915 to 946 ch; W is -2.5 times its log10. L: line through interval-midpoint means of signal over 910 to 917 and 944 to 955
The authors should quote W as 0.19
